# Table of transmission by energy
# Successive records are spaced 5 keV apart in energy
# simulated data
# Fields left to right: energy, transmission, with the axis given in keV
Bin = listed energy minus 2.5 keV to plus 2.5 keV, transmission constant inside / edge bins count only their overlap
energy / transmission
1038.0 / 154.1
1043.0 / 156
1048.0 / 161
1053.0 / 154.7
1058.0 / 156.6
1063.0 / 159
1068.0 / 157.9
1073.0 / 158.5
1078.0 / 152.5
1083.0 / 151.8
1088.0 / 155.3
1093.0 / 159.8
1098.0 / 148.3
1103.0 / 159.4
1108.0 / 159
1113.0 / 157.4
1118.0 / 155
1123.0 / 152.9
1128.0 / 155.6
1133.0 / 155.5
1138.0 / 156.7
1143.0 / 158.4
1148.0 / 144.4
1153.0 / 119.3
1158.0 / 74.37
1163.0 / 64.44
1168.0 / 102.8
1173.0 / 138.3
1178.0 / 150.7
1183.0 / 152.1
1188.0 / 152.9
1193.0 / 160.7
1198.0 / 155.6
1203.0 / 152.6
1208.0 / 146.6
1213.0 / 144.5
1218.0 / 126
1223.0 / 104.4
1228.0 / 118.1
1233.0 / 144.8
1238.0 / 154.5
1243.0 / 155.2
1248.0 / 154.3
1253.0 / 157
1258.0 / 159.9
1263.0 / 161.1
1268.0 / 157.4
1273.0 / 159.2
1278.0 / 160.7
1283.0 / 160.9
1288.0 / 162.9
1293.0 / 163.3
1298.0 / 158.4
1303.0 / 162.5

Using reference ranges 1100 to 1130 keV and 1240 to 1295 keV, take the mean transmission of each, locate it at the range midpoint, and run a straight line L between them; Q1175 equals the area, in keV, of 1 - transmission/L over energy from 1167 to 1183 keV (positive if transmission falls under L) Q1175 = 2.1 keV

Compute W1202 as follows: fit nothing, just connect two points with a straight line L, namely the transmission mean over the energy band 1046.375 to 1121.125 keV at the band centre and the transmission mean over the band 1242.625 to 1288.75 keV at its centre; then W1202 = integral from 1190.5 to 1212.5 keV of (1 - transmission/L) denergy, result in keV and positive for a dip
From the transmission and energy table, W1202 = 0.7 keV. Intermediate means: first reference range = 156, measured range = 153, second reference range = 159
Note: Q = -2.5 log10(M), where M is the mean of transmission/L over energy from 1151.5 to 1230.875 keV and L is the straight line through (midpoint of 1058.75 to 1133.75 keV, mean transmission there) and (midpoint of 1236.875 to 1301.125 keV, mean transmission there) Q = 0.22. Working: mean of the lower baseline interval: 156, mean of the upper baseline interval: 159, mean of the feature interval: 129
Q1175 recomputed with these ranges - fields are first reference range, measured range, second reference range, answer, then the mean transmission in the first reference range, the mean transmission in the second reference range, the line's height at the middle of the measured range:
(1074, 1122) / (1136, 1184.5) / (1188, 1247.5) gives 7.7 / 155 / 143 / 149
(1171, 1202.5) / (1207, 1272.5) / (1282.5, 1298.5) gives 4.9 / 152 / 162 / 157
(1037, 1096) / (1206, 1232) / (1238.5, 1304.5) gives 4.9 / 156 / 159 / 159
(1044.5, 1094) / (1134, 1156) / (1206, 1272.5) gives 1.1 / 157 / 145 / 152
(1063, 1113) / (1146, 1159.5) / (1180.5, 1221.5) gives 3.3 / 156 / 148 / 151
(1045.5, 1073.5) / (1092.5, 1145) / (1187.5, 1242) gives -1.5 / 158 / 142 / 152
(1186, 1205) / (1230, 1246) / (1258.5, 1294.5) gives 0.8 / 156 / 161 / 158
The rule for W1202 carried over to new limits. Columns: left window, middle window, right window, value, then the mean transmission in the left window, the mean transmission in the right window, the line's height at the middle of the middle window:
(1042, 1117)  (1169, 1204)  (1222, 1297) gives 1.0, 156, 153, 154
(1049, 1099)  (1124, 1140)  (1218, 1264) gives -0.4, 156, 144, 152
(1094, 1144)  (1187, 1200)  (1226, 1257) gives -0.5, 156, 148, 151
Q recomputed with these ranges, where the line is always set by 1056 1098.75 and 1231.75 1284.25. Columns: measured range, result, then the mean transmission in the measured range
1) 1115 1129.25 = 0.01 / 155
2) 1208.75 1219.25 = 0.14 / 138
